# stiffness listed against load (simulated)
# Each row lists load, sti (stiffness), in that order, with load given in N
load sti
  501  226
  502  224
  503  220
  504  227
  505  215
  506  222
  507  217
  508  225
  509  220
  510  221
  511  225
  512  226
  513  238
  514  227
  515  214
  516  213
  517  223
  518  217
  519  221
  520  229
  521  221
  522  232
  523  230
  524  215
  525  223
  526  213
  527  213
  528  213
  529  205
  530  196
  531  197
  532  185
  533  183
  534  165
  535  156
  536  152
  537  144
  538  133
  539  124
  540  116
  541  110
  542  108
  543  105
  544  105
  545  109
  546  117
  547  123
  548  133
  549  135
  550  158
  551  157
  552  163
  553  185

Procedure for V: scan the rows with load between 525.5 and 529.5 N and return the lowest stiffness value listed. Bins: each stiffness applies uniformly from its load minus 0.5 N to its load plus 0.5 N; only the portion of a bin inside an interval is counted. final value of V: 205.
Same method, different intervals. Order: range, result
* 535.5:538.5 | 133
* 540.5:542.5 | 108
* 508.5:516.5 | 213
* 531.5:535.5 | 156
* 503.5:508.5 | 215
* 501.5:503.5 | 220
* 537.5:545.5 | 105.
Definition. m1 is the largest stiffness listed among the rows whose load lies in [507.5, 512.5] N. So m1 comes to 226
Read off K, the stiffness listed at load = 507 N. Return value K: 217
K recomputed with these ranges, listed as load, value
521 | 221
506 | 222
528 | 213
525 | 223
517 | 223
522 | 232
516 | 213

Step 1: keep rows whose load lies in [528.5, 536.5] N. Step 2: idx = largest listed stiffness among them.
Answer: 205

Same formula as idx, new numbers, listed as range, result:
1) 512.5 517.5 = 238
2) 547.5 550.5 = 158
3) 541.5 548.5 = 133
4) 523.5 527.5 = 223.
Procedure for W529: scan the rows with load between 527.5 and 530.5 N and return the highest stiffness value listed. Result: 213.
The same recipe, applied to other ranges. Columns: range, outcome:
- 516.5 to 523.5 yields 232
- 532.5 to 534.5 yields 183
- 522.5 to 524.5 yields 230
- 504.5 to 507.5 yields 222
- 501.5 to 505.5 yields 227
